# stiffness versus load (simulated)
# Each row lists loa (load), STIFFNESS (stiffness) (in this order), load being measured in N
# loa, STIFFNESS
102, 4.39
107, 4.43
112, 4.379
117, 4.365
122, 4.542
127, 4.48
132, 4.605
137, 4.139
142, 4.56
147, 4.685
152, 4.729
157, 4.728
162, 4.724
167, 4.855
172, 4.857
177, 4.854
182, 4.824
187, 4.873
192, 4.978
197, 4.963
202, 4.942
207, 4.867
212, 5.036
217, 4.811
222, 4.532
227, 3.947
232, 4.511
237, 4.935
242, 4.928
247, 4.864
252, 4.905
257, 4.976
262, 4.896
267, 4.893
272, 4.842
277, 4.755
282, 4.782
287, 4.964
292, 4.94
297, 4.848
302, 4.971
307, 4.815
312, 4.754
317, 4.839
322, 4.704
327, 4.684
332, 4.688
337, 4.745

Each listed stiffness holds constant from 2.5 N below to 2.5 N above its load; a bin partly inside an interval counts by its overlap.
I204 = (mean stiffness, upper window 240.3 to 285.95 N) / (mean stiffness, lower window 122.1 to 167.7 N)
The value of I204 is 1.1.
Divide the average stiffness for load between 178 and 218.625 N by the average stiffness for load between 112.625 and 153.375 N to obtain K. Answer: 1.09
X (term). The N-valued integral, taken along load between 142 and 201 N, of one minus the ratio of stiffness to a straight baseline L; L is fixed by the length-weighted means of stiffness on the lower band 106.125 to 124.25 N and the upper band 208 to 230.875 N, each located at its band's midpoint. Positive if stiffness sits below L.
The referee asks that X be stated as -3.9 N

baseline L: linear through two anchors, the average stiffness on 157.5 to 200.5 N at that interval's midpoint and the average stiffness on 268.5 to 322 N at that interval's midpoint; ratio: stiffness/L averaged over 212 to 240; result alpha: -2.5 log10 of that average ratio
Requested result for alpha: 0.06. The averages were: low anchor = 4.86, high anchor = 4.84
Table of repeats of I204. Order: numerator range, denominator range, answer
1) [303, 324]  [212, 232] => 1.06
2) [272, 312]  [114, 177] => 1.05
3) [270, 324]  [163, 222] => 0.99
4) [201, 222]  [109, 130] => 1.09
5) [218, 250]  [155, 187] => 0.96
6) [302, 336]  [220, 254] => 1.02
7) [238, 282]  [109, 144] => 1.10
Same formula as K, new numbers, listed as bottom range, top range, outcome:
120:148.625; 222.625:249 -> 1.03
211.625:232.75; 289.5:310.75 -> 1.08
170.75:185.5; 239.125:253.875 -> 1.01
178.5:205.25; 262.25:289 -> 0.99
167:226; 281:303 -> 1.01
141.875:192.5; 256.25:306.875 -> 1.02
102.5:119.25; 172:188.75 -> 1.10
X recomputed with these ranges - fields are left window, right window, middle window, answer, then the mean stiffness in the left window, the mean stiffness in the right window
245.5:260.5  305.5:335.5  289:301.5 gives -0.3 N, 4.92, 4.75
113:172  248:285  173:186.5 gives -0.5 N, 4.59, 4.87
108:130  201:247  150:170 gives -0.9 N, 4.44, 4.72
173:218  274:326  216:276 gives 1.5 N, 4.91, 4.83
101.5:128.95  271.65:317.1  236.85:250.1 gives -0.5 N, 4.43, 4.85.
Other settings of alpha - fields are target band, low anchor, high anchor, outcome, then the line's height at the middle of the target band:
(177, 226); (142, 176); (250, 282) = -0.01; 4.8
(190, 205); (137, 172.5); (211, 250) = -0.06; 4.69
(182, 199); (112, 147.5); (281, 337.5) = -0.08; 4.58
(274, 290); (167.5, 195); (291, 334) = 0.00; 4.82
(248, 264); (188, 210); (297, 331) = -0.01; 4.87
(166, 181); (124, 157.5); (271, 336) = -0.06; 4.6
